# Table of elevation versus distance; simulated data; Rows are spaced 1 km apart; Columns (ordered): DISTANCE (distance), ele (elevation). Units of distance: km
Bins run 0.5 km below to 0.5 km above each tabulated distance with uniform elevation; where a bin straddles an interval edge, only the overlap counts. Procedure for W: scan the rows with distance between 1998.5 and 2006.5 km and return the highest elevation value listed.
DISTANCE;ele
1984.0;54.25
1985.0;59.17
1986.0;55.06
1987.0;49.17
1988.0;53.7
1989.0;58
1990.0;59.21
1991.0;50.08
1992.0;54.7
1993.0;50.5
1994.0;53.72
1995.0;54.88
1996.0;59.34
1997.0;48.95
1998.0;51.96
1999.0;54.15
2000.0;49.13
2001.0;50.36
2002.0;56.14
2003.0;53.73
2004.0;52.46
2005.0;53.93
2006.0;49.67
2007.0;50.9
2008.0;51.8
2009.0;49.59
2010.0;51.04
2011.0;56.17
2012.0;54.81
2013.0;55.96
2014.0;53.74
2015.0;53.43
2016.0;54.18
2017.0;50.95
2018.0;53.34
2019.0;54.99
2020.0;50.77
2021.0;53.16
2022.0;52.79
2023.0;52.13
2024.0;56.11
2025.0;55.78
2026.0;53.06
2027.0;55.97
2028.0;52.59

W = 56.14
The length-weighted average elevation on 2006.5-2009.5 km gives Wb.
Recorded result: 50.8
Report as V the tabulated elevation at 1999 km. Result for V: 54.15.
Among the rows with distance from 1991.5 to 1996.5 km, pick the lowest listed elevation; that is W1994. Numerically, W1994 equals 50.5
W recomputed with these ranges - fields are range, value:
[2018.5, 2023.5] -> 54.99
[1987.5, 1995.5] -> 59.21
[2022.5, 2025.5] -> 56.11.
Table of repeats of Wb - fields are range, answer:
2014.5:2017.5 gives 52.9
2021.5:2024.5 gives 53.7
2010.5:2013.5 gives 55.6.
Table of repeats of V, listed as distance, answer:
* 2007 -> 50.9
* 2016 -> 54.18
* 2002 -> 56.14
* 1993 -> 50.5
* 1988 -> 53.7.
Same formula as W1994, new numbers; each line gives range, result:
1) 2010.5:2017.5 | 50.95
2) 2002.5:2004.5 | 52.46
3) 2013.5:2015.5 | 53.43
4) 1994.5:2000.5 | 48.95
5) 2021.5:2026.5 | 52.13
